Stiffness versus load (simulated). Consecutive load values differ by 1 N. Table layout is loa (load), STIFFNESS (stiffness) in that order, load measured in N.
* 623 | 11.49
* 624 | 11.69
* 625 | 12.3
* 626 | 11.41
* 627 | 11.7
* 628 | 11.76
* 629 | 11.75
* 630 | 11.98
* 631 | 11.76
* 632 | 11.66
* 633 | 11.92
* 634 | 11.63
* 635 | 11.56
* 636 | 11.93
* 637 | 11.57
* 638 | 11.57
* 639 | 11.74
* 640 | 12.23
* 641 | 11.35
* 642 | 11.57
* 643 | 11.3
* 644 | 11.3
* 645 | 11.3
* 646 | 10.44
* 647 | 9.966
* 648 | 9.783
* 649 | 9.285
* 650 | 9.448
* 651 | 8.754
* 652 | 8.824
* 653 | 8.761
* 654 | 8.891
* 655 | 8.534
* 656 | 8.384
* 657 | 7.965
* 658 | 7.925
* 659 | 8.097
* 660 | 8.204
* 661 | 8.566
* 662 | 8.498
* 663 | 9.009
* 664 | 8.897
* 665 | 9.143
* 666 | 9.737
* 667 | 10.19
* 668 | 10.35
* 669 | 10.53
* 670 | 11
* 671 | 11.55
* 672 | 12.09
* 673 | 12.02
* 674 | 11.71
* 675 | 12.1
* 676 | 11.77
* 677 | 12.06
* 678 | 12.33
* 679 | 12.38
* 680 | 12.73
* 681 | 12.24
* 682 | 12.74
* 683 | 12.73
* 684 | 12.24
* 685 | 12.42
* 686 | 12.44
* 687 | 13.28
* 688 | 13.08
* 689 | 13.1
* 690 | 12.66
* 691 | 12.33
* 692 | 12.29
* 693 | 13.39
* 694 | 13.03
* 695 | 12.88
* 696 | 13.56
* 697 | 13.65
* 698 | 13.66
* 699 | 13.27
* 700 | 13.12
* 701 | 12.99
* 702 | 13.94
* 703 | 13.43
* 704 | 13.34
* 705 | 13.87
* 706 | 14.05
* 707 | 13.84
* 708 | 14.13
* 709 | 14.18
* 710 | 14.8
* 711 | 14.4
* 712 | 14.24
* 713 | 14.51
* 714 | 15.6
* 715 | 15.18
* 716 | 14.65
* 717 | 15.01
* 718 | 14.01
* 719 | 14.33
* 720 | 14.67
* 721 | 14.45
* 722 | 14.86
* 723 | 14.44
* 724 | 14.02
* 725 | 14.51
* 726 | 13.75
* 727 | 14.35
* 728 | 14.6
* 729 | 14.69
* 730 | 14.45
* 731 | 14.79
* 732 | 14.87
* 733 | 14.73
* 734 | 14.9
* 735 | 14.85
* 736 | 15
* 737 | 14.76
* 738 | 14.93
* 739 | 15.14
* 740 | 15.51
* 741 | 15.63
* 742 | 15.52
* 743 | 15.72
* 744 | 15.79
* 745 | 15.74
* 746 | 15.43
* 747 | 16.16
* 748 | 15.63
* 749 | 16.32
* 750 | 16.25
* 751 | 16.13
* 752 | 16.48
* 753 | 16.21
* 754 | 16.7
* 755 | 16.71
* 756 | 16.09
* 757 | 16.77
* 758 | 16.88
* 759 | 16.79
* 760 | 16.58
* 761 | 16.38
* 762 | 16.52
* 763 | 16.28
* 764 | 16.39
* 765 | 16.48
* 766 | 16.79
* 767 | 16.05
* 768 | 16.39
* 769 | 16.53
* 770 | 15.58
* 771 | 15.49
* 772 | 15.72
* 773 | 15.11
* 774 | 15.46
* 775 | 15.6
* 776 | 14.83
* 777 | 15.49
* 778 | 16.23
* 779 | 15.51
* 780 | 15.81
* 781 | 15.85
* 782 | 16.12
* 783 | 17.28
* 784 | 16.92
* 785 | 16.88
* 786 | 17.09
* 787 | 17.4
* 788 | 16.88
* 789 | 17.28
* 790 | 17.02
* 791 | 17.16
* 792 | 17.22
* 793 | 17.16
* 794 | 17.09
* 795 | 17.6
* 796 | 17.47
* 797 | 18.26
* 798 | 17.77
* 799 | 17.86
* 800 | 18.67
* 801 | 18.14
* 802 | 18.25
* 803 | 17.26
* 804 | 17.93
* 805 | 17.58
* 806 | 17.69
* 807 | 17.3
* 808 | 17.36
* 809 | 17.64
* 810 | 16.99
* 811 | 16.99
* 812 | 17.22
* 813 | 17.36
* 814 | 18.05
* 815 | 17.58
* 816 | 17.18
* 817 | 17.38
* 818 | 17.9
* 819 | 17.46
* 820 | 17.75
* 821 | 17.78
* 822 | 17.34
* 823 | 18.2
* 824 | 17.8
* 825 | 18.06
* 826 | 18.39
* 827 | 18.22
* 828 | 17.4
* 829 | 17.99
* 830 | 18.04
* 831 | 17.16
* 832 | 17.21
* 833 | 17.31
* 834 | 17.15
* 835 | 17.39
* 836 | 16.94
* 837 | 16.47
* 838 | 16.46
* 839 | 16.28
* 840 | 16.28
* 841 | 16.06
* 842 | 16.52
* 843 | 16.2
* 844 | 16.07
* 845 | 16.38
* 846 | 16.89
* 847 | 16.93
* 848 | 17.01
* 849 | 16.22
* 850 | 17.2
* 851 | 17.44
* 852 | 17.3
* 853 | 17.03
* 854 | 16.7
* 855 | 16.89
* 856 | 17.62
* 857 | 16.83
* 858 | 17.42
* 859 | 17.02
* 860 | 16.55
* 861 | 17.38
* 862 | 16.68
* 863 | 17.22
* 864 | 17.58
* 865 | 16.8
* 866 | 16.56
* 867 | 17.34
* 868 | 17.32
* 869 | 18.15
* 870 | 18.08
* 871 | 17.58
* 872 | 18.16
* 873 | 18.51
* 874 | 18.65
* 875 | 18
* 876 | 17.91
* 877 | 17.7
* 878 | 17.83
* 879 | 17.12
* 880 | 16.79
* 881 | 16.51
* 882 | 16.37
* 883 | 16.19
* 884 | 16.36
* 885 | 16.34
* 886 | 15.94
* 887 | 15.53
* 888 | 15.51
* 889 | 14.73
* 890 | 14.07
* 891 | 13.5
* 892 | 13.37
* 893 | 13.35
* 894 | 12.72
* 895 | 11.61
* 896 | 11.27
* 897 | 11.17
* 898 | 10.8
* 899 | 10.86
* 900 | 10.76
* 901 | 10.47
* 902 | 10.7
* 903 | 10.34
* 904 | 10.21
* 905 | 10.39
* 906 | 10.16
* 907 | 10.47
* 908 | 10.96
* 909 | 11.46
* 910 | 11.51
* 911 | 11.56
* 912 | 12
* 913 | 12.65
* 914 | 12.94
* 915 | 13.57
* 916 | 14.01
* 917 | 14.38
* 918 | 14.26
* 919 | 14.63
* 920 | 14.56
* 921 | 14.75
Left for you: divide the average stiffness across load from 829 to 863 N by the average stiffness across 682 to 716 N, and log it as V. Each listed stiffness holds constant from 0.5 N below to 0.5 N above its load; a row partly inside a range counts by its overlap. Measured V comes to 1.3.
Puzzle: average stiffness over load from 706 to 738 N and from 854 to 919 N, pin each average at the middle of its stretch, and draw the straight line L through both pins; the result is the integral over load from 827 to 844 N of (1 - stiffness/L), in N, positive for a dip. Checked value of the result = -2.6 N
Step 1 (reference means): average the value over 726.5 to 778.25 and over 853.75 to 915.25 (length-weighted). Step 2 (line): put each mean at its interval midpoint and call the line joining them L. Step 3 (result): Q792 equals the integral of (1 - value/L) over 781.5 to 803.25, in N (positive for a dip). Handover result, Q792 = -2.8 N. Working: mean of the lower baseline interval 15.7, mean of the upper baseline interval 14.8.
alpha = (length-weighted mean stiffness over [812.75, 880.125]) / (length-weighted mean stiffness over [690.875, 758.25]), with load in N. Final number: 1.18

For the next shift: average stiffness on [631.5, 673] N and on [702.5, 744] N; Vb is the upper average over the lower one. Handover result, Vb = 1.4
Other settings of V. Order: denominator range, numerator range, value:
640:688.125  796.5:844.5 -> 1.65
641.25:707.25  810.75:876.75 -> 1.52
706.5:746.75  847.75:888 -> 1.16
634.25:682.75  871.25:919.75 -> 1.32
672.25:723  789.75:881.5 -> 1.30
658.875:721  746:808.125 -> 1.33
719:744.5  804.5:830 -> 1.19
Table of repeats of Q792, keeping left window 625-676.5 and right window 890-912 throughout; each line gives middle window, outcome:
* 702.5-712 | -3.0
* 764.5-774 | -4.4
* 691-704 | -3.2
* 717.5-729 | -3.9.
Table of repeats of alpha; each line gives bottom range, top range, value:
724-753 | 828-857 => 1.11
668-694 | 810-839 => 1.42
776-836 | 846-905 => 0.90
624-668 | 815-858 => 1.67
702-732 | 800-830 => 1.23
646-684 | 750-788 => 1.59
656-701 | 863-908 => 1.28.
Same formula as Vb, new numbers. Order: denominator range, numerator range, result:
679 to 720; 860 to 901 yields 1.16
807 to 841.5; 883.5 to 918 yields 0.72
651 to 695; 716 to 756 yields 1.39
